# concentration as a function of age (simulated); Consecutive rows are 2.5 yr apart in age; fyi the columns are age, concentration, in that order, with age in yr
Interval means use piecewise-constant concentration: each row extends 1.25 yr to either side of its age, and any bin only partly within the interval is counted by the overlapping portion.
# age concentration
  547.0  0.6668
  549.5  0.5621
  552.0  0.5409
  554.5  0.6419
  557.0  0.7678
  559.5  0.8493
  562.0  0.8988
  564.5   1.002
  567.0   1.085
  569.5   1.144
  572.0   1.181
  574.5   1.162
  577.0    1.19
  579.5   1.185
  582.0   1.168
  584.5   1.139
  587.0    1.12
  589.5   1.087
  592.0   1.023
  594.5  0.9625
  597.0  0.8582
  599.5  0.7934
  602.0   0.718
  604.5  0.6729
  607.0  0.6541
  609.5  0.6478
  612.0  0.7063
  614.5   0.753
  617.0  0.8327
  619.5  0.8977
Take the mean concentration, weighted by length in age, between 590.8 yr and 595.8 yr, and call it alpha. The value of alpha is 0.991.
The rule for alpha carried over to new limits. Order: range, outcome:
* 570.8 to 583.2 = 1.18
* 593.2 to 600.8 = 0.871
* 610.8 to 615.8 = 0.731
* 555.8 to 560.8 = 0.81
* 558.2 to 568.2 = 0.957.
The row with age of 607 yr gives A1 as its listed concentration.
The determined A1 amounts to 0.6541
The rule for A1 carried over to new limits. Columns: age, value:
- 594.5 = 0.9625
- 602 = 0.718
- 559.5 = 0.8493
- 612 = 0.7063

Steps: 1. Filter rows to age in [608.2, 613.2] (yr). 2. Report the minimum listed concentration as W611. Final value 0.6478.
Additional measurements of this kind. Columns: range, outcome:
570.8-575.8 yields 1.162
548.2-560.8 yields 0.5409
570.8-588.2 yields 1.12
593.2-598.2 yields 0.8582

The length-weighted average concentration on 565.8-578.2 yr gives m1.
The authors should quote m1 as 1.15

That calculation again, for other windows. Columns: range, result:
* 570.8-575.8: 1.17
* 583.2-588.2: 1.13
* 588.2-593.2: 1.06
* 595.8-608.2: 0.739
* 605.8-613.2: 0.669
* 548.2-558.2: 0.628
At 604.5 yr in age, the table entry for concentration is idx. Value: 0.6729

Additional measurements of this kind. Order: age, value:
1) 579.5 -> 1.185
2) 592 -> 1.023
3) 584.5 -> 1.139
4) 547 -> 0.6668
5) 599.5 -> 0.7934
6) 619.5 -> 0.8977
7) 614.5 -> 0.753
